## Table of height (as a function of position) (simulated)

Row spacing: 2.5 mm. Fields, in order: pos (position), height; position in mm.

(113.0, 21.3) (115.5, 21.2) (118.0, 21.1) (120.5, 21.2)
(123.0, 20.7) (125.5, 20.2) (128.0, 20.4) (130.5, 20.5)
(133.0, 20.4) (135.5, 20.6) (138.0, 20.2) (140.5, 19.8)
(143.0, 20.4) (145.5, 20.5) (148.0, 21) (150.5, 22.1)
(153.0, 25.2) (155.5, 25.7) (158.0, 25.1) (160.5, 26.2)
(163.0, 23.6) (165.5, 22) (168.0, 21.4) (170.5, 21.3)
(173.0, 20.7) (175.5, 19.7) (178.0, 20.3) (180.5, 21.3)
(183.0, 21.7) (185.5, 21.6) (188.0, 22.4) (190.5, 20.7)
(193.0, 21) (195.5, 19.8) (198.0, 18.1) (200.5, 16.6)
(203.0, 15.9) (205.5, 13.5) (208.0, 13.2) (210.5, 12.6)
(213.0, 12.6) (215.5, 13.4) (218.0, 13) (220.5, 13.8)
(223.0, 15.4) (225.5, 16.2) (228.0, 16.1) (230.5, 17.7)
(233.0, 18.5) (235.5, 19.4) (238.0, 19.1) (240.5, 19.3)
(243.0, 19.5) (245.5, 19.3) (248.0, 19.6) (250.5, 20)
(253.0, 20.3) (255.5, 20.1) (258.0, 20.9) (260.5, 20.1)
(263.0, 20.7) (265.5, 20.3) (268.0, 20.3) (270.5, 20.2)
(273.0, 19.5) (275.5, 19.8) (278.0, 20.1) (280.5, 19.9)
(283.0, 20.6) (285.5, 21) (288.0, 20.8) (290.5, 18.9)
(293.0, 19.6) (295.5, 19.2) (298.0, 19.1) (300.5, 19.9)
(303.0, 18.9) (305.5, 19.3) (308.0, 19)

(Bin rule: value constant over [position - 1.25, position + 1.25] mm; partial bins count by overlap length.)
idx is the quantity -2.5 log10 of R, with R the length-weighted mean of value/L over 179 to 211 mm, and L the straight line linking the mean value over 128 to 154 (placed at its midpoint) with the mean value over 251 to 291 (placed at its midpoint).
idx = 0.12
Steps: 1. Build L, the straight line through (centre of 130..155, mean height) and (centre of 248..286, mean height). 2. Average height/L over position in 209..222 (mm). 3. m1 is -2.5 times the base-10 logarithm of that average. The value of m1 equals 0.49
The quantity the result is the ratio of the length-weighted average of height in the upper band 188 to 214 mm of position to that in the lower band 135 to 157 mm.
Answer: 0.77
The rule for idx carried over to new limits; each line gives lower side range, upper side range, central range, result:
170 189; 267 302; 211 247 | 0.230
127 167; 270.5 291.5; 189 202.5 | 0.122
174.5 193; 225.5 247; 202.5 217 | 0.425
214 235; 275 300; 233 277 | -0.128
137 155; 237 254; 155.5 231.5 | 0.109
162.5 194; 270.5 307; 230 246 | 0.080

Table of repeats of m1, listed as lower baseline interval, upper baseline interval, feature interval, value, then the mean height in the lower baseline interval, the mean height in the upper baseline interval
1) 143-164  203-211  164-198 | -0.15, 23.5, 13.6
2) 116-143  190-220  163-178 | -0.18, 20.5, 15.7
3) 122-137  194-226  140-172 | -0.22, 20.5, 14.9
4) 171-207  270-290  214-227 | 0.35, 19.5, 20.2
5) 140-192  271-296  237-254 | 0.06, 22.1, 20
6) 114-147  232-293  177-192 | -0.05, 20.6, 19.9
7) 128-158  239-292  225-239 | 0.15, 21.6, 20.1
